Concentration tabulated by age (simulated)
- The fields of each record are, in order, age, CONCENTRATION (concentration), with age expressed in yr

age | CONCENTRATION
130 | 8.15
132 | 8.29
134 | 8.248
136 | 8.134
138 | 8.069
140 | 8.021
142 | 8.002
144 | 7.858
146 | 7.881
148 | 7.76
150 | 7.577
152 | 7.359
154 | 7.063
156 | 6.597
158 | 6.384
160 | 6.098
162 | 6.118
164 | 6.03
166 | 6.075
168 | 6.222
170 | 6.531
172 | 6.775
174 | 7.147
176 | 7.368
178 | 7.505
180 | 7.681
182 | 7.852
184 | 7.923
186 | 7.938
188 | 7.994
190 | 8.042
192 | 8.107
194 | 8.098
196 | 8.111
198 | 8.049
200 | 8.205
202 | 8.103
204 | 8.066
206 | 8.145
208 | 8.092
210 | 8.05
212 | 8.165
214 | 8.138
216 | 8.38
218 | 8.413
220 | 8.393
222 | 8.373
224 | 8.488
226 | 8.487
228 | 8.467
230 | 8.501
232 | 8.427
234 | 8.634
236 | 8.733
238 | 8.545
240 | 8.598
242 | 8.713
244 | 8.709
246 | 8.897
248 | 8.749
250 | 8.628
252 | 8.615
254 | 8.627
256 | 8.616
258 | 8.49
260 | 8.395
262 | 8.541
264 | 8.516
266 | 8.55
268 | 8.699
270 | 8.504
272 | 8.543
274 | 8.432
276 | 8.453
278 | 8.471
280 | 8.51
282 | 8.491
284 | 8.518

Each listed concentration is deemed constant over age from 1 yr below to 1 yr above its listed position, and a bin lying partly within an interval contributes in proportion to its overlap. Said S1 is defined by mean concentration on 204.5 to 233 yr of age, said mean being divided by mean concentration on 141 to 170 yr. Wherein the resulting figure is 1.20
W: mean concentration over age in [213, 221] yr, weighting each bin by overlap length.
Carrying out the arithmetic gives 8.33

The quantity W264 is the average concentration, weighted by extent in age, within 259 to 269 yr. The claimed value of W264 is 8.54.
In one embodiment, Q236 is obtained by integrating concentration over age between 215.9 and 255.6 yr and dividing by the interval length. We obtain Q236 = 8.57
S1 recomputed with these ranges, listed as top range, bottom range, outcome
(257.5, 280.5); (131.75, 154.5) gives 1.08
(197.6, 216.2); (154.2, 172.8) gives 1.28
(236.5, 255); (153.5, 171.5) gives 1.37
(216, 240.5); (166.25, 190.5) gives 1.15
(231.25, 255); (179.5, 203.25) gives 1.08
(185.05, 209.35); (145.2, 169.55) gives 1.20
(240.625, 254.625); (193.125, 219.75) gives 1.07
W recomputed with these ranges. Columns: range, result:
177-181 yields 7.59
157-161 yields 6.24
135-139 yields 8.1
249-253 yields 8.62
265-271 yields 8.58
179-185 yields 7.82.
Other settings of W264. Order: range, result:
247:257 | 8.65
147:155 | 7.44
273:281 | 8.47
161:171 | 6.2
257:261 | 8.44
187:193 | 8.05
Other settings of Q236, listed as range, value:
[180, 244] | 8.26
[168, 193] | 7.52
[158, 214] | 7.49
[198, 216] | 8.13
